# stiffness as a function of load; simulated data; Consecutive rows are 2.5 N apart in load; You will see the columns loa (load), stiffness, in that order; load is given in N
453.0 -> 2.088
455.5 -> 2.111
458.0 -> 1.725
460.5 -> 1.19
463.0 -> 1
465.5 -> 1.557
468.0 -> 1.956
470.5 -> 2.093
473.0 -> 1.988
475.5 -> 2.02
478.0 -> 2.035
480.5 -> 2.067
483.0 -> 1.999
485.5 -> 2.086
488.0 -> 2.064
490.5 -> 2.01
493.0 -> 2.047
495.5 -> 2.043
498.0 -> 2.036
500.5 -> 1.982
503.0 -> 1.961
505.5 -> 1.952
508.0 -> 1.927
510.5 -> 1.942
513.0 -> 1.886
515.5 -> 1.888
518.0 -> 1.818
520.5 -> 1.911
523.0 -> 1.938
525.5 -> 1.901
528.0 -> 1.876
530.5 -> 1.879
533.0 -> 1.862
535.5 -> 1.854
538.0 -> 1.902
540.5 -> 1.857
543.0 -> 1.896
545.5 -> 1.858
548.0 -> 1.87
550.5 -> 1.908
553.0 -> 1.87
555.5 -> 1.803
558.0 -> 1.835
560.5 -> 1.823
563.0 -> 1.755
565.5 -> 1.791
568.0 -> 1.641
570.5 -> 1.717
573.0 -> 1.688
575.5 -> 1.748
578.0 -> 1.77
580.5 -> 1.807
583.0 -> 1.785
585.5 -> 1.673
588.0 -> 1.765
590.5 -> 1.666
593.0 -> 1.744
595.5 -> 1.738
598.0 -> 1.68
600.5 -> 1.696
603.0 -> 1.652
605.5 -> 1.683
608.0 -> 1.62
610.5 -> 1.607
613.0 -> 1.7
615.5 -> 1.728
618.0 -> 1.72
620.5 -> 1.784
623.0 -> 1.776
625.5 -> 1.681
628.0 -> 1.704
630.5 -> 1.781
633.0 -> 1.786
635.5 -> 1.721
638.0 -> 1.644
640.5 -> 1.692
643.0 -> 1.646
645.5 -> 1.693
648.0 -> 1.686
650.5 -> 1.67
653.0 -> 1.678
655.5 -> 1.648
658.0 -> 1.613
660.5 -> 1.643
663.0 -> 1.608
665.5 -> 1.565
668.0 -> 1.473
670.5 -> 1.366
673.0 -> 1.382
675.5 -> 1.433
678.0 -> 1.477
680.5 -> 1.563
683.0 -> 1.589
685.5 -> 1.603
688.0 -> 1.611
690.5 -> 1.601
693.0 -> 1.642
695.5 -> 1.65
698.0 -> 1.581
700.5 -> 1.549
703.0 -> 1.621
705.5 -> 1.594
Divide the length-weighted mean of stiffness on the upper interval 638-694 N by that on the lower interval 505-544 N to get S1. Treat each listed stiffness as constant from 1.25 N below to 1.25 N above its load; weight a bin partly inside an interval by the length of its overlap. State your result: 0.8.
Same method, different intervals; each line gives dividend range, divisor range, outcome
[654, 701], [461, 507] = 0.81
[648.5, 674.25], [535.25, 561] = 0.84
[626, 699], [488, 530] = 0.83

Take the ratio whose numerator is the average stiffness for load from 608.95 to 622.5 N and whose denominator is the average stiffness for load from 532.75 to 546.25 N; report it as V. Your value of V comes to 0.9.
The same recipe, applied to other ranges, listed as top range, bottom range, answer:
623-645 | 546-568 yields 0.94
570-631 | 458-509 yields 0.90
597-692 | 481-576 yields 0.86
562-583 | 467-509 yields 0.86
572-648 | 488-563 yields 0.90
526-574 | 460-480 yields 1.04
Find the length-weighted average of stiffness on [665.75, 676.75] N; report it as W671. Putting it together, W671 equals 1.43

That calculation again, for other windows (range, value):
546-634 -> 1.74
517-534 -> 1.88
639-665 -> 1.65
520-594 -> 1.81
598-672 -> 1.66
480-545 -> 1.94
